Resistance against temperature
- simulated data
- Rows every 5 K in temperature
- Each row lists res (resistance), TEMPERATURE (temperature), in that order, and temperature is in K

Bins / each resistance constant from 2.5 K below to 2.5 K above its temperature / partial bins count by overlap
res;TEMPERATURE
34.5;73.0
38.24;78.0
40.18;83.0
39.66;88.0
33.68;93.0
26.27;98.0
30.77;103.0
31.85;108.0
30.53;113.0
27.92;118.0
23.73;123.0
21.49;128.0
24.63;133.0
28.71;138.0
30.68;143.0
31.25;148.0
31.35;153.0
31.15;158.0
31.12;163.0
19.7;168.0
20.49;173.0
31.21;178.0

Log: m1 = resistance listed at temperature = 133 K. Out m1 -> 24.63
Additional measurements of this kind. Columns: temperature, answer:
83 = 40.18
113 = 30.53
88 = 39.66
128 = 21.49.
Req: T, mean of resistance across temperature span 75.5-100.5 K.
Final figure 35.6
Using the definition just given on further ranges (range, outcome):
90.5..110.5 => 30.6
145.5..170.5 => 28.9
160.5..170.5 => 25.4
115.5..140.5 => 25.3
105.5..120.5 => 30.1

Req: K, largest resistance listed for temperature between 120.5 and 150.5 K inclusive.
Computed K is 31.25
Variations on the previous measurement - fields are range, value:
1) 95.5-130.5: 31.85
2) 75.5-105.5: 40.18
